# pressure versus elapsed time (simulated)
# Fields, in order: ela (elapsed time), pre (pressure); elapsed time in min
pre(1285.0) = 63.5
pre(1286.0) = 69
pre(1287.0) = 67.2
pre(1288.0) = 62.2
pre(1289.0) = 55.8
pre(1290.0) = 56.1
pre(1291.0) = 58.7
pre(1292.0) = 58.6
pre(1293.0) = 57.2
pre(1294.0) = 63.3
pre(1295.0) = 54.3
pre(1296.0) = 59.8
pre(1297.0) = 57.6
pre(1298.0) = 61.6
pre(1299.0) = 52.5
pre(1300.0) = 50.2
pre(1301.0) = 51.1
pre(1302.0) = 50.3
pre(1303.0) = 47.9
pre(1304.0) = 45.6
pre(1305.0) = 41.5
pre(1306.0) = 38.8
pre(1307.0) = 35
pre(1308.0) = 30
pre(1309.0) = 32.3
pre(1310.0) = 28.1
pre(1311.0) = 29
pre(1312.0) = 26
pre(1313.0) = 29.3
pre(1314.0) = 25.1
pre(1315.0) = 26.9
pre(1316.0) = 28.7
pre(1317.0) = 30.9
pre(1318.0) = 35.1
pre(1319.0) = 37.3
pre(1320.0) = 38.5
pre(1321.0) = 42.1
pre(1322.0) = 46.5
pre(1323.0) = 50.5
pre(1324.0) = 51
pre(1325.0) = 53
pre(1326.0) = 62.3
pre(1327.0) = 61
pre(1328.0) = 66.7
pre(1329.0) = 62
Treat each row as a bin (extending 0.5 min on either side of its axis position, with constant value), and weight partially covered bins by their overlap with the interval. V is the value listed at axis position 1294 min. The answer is 63.3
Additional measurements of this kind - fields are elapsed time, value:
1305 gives 41.5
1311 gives 29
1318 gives 35.1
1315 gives 26.9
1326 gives 62.3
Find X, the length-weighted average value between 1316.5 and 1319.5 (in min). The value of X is 34.4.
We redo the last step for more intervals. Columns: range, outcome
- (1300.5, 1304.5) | 48.7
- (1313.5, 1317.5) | 27.9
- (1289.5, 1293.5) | 57.7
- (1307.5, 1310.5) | 30.1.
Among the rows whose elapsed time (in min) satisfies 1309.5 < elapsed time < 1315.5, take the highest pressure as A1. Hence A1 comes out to 29.3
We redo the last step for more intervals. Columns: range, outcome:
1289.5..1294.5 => 63.3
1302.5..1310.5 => 47.9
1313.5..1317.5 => 30.9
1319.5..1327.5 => 62.3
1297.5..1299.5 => 61.6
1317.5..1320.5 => 38.5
